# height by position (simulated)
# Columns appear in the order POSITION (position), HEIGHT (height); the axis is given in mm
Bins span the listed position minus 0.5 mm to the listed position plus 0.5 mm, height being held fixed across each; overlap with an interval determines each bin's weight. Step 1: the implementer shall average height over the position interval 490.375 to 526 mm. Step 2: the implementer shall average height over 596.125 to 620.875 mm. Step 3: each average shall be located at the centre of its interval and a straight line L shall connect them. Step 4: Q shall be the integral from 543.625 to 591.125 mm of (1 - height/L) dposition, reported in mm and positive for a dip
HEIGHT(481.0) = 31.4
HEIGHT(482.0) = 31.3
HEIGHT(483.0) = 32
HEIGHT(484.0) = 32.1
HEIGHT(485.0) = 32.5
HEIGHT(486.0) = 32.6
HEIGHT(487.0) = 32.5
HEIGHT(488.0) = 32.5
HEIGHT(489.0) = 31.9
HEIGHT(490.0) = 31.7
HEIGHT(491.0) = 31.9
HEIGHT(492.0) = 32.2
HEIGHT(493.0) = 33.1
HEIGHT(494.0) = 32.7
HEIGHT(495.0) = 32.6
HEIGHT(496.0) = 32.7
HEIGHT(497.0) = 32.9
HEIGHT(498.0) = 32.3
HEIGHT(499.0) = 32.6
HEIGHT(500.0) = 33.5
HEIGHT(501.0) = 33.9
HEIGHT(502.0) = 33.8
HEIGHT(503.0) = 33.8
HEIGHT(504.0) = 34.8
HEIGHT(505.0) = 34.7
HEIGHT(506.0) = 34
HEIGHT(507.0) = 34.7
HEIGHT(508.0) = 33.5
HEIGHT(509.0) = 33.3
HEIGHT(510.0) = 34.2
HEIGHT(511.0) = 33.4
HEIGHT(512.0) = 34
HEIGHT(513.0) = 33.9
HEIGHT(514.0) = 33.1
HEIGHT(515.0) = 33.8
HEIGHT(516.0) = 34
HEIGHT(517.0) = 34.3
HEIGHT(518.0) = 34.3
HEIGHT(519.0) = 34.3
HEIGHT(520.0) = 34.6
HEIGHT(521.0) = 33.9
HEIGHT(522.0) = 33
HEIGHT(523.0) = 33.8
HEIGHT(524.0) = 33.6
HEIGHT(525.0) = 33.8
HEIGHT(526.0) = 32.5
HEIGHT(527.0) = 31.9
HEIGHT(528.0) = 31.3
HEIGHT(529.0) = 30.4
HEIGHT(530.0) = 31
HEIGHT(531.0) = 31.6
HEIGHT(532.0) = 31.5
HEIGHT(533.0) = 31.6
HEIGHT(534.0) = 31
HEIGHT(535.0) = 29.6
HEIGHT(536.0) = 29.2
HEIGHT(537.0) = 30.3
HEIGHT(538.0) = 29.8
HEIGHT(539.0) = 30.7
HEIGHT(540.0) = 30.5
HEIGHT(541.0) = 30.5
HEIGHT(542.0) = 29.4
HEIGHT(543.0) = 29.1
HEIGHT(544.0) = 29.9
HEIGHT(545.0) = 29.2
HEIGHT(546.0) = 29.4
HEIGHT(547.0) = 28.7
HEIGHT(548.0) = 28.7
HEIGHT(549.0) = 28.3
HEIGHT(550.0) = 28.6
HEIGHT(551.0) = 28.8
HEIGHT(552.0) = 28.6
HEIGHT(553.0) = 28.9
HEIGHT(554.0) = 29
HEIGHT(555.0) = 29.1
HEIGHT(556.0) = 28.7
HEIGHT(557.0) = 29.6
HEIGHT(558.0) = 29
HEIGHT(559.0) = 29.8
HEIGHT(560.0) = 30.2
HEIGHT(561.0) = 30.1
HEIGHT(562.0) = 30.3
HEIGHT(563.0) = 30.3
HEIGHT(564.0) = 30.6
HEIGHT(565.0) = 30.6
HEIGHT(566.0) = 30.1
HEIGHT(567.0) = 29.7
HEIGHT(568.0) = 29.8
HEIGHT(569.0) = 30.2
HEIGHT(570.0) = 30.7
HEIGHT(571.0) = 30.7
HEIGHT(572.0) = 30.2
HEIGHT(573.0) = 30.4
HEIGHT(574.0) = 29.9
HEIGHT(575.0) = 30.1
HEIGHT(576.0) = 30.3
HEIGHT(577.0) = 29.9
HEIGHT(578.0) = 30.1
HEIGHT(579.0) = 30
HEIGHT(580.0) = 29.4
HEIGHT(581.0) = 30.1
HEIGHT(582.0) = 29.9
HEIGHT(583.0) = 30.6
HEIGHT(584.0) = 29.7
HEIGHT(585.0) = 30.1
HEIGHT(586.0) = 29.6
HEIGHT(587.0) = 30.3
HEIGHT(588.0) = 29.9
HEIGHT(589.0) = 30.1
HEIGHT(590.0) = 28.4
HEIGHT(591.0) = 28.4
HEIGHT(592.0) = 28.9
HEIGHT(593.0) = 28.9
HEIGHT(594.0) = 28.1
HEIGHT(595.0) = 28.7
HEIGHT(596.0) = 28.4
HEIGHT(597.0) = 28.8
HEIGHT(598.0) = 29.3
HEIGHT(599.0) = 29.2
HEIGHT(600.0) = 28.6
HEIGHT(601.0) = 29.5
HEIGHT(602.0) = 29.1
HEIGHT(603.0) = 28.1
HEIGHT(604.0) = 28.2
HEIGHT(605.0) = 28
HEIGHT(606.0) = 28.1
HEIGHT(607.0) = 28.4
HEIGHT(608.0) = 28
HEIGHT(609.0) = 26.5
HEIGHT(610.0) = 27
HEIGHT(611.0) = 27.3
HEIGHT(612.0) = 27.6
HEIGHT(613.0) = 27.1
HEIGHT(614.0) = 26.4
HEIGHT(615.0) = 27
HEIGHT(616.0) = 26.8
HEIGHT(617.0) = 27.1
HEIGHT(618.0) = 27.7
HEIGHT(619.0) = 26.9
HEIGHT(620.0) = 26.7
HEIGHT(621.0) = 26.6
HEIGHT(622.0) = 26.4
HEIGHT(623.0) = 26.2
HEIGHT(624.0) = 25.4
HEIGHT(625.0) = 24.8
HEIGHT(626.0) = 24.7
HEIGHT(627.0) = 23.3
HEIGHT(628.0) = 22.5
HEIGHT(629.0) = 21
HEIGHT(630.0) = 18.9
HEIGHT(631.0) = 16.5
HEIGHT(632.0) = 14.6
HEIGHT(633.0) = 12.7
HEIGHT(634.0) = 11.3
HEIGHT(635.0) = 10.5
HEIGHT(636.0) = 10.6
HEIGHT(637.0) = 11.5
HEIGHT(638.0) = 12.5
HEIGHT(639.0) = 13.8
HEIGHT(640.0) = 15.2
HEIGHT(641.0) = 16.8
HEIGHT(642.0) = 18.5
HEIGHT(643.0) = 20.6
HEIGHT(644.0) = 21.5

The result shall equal 0.7 mm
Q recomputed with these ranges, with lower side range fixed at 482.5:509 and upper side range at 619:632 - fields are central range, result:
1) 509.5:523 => -1.0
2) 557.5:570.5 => -1.0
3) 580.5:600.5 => -2.6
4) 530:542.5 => -0.2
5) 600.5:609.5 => -1.2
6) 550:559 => -0.1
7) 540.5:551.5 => 0.0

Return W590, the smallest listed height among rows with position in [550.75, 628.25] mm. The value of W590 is 22.5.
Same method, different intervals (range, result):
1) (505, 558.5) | 28.3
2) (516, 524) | 33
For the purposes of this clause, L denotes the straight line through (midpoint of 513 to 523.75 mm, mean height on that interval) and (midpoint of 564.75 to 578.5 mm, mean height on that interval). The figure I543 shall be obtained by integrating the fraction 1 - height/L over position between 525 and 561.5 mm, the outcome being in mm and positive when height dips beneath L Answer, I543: 2.51 mm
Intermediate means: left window 33.9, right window 30.2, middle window 30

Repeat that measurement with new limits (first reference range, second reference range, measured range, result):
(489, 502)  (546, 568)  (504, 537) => -1.6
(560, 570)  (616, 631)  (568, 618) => -2.5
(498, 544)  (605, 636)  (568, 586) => -1.7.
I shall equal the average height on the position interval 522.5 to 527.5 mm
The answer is 33.1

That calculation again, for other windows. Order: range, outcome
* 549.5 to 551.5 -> 28.7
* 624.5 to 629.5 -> 23.3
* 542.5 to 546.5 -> 29.4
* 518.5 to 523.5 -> 33.9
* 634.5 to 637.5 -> 10.9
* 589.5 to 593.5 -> 28.6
